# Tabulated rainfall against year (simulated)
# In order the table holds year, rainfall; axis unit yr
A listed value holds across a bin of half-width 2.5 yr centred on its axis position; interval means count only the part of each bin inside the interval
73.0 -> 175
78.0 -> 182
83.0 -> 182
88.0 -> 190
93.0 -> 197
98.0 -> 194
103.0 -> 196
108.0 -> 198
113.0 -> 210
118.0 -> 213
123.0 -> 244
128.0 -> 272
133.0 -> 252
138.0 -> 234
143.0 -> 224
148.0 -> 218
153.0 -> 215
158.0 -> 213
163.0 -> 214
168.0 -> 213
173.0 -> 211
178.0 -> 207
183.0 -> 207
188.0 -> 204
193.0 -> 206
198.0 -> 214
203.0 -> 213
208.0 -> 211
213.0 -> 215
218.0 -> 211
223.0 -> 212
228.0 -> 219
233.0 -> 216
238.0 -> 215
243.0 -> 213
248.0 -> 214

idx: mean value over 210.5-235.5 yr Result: 215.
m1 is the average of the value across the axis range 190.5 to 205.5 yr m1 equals 211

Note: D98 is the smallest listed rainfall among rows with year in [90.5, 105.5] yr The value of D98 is 194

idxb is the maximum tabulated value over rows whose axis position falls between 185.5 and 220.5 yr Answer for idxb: 215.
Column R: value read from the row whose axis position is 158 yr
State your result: 213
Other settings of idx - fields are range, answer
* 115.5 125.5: 228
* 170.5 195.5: 207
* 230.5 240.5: 216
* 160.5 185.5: 210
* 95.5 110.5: 196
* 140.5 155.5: 219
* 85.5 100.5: 194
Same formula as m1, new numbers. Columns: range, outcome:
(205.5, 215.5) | 213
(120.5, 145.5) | 245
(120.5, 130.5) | 258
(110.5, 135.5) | 238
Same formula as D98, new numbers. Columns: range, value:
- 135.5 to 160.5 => 213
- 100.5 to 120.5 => 196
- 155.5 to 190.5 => 204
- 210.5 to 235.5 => 211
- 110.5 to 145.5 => 210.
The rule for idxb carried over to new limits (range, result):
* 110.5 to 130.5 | 272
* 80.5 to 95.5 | 197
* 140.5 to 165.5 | 224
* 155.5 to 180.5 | 214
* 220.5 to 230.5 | 219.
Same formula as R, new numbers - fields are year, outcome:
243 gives 213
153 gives 215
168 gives 213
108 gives 198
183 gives 207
